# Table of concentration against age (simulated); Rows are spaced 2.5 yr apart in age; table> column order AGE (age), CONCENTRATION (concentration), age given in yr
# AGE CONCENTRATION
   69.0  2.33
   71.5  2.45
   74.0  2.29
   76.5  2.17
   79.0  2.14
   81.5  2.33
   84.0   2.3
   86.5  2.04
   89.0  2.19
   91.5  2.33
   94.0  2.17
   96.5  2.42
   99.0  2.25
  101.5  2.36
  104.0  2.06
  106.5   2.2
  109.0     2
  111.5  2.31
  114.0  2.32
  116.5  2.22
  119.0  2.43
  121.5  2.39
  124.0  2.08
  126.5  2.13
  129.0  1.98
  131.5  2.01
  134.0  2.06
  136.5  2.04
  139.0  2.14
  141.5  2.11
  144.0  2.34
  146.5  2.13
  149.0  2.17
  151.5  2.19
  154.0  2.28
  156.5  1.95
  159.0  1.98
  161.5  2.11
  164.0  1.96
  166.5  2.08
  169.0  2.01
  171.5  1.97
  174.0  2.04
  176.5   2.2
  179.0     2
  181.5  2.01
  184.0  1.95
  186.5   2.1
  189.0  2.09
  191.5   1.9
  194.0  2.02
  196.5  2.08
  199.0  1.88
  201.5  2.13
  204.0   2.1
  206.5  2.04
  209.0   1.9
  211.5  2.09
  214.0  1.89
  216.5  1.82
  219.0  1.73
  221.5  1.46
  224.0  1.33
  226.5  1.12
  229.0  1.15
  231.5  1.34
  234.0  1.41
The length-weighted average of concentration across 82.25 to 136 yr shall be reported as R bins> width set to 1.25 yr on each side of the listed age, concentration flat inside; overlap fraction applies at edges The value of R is 2.2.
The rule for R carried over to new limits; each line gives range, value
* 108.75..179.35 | 2.13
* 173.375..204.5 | 2.04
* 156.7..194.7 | 2.03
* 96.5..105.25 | 2.25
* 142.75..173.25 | 2.1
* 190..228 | 1.83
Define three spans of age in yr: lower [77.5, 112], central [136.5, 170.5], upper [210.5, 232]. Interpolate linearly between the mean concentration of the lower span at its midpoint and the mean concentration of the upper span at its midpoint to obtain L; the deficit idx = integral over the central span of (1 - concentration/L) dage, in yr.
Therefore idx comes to -3.6 yr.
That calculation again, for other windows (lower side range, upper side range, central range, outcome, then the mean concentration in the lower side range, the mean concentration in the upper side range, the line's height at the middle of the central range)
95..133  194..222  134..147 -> -0.1 yr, 2.21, 1.94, 2.13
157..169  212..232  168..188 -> -1.5 yr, 2.03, 1.51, 1.89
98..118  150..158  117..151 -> 0.2 yr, 2.22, 2.14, 2.17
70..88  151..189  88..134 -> -0.7 yr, 2.25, 2.05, 2.18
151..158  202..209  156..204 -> 1.4 yr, 2.13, 2.05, 2.09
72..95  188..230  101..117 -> -0.5 yr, 2.23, 1.81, 2.14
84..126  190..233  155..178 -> -0.9 yr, 2.24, 1.76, 1.96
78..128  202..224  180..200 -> -0.7 yr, 2.23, 1.86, 1.93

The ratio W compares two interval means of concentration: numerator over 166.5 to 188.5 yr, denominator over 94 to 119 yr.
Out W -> 0.91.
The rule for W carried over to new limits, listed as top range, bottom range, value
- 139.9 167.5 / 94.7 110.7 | 0.96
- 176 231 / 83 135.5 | 0.84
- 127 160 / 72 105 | 0.94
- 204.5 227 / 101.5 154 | 0.80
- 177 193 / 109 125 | 0.89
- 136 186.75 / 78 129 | 0.94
